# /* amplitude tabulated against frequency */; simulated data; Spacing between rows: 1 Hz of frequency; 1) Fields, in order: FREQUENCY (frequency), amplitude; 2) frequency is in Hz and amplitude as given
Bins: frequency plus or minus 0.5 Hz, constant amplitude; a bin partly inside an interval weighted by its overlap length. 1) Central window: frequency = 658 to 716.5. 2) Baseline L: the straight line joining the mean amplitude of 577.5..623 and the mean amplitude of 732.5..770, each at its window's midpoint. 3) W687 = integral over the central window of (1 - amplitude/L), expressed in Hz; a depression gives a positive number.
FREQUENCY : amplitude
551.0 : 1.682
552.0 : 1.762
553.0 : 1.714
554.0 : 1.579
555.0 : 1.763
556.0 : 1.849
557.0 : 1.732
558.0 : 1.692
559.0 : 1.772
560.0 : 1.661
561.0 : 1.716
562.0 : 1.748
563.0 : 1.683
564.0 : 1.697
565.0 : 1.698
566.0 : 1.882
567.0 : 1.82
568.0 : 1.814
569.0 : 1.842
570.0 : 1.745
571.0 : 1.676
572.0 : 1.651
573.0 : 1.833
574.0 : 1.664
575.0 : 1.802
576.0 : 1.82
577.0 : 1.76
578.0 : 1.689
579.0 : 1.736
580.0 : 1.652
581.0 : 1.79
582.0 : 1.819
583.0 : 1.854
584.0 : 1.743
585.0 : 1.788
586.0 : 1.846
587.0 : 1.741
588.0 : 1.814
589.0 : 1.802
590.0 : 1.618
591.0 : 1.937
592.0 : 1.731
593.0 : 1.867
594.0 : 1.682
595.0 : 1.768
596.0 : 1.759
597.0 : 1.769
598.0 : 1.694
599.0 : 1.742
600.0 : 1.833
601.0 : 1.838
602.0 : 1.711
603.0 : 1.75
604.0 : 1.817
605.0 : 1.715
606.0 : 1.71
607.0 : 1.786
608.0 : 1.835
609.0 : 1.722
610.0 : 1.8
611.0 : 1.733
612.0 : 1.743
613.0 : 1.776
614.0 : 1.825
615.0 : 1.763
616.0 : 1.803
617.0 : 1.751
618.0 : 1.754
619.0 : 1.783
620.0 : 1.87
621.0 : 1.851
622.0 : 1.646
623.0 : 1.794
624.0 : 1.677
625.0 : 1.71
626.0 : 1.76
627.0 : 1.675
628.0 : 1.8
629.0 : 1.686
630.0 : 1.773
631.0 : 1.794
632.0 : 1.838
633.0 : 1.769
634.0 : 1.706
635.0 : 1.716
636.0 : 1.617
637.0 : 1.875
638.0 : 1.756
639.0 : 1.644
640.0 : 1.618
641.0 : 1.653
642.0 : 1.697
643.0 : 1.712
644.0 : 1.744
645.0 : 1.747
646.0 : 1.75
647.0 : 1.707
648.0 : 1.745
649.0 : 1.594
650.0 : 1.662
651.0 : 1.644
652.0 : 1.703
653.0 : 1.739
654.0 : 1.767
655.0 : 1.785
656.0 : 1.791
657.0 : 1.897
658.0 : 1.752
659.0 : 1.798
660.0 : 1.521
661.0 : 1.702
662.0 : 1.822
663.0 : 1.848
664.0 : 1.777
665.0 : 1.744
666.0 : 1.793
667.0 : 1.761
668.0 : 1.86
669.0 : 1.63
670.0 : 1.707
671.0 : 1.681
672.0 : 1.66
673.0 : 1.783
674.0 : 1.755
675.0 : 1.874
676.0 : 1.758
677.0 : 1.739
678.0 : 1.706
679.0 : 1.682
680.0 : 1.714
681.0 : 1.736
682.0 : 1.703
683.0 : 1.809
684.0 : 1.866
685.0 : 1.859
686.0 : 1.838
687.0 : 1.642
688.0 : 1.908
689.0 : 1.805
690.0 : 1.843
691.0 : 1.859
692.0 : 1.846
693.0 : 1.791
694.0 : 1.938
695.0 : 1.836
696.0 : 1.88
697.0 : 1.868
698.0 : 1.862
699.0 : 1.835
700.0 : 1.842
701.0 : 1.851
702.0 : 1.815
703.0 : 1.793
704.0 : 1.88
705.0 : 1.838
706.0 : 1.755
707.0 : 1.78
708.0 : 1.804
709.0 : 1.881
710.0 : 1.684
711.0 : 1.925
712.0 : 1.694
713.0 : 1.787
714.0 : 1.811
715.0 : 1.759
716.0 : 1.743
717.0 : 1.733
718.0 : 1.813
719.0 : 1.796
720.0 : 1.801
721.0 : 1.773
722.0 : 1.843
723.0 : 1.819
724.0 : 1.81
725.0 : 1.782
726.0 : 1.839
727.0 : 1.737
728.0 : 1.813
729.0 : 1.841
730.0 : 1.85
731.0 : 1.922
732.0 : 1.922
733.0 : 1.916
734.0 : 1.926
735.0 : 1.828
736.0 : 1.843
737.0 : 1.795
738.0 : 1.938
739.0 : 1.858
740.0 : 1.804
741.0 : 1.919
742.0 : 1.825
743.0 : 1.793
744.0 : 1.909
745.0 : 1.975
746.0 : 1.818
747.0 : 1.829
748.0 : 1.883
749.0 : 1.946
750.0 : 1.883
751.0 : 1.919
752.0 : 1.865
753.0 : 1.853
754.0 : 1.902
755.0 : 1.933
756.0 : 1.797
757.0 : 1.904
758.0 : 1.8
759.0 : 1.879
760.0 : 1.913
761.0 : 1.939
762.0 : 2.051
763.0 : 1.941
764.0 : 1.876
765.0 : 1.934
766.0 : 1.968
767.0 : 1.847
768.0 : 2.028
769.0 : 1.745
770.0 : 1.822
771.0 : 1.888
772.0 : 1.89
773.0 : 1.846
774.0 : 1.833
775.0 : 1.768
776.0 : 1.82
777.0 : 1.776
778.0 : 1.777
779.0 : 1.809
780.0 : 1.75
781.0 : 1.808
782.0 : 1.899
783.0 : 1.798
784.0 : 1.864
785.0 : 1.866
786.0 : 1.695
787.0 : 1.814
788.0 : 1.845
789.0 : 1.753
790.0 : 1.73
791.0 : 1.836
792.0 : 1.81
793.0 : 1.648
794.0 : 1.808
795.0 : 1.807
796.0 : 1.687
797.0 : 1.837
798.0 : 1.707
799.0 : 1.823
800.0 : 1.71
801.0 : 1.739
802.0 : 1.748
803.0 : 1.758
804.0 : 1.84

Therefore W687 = 1.6 Hz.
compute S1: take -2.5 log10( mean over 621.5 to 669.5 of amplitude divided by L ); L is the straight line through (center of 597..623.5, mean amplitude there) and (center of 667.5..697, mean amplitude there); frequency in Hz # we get 0.03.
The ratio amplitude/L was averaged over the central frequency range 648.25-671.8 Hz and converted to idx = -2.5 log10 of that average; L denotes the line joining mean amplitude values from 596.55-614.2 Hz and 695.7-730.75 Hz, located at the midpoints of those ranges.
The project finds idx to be 0.03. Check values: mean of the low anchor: 1.77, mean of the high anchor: 1.81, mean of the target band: 1.74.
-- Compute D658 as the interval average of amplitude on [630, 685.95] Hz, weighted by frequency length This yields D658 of 1.74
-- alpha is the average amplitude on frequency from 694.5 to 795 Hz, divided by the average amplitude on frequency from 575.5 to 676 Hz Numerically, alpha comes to 1.05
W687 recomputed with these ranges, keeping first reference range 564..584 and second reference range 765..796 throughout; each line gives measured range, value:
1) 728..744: -0.52 Hz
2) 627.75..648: 0.58 Hz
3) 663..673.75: 0.26 Hz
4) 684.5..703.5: -0.45 Hz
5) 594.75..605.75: 0.05 Hz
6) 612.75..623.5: -0.05 Hz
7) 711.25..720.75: 0.14 Hz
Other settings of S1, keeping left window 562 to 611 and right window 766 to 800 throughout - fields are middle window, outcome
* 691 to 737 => -0.02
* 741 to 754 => -0.05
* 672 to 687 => 0.01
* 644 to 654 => 0.05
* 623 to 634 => 0.02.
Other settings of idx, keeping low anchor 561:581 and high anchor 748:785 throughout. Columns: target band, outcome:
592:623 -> 0.00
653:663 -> 0.02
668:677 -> 0.04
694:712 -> 0.00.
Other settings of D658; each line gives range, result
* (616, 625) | 1.76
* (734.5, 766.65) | 1.88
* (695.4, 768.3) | 1.85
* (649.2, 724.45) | 1.78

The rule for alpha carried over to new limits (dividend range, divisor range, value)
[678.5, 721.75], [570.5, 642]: 1.03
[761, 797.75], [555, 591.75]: 1.04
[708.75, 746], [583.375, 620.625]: 1.03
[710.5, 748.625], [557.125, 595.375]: 1.04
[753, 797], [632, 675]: 1.06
